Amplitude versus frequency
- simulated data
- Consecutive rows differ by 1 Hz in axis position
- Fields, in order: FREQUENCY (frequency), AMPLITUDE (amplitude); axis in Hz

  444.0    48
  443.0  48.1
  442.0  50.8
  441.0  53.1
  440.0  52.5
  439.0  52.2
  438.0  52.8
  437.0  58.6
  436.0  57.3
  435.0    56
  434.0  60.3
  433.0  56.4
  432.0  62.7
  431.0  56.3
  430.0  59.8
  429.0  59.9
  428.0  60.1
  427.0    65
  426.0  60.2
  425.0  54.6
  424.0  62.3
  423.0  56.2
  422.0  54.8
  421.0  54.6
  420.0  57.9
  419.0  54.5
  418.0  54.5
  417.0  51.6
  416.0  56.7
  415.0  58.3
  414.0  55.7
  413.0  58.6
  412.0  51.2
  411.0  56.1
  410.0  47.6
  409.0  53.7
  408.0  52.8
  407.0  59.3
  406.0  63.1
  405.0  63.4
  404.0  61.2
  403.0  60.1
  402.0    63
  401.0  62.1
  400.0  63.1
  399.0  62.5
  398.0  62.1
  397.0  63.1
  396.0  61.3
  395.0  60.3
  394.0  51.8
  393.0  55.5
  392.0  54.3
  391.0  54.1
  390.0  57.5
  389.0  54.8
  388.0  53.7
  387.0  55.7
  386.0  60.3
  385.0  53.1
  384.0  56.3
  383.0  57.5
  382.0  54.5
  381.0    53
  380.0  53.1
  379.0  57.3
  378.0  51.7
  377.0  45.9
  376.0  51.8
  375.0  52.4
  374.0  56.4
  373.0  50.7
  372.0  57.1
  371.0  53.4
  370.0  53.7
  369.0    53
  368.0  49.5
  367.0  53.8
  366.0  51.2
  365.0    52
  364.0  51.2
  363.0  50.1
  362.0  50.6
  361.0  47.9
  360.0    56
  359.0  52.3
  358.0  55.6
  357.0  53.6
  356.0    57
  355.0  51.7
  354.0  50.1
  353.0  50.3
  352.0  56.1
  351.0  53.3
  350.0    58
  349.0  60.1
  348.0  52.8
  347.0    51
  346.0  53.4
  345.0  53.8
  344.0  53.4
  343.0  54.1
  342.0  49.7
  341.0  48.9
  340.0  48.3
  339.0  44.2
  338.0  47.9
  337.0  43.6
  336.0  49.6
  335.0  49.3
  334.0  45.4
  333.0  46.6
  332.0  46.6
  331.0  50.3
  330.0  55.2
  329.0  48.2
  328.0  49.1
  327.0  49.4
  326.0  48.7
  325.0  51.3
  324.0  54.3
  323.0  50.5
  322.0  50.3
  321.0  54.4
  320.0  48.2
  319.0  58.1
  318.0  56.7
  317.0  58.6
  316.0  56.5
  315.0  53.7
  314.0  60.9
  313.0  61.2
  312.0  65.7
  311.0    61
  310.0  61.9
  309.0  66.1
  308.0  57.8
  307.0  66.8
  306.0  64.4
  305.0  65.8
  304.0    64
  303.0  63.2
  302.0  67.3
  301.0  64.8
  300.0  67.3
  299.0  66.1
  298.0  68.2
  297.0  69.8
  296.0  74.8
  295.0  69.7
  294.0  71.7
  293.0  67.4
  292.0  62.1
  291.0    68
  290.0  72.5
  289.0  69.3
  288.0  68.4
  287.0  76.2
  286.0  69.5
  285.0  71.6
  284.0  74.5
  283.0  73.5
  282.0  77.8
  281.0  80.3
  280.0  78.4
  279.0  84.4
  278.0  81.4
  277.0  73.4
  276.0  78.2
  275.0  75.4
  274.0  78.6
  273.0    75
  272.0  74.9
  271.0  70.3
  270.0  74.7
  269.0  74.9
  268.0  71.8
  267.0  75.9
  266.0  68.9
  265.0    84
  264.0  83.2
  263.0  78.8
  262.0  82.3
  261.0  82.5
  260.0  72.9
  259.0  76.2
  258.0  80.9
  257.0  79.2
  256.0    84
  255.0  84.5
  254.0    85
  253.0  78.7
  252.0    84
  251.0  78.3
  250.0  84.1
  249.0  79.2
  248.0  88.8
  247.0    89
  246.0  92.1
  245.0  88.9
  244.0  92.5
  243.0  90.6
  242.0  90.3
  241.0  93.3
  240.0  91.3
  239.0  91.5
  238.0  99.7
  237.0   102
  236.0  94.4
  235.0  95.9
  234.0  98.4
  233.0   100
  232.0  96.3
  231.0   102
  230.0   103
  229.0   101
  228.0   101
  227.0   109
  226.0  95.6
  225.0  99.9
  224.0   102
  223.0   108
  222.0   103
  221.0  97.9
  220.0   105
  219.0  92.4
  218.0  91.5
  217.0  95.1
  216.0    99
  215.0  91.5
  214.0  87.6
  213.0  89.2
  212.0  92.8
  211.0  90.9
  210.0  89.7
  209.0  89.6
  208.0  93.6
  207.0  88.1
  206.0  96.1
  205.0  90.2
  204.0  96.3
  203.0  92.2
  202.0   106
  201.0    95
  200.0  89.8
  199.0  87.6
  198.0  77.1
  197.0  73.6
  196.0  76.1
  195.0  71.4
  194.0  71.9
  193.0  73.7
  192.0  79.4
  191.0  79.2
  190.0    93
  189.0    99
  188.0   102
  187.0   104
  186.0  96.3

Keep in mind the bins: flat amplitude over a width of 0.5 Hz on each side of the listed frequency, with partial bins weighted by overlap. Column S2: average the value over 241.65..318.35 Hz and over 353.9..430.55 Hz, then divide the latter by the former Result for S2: 0.76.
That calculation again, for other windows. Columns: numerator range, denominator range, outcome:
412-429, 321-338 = 1.16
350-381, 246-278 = 0.67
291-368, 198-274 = 0.62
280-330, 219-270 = 0.71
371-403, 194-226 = 0.61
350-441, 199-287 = 0.64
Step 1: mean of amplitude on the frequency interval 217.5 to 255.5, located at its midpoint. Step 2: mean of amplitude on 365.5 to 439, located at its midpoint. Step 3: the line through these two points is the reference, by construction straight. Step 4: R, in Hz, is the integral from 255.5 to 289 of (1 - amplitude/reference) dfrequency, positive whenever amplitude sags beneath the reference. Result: 3.7 Hz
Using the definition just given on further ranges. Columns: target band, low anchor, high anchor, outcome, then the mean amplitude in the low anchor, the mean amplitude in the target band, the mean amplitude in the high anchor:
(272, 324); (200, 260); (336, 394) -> 4.2 Hz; 92.7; 67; 52.9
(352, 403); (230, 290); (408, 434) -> 7.0 Hz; 82.7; 54.8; 56.8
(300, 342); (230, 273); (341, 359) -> 5.4 Hz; 85.5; 55.1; 53.6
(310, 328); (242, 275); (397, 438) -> 4.2 Hz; 80.8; 55.3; 58.1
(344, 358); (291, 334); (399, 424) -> 1.1 Hz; 59.3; 54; 57.3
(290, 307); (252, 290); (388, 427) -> 1.4 Hz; 77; 67.3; 57.5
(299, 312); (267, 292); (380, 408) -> 1.2 Hz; 74.5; 64.3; 58.2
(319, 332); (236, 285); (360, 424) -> 3.4 Hz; 81.9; 50.9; 55.5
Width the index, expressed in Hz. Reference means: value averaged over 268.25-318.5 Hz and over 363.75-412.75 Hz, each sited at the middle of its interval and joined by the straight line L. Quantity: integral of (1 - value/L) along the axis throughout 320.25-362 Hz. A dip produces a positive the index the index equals 7.4 Hz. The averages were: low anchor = 69.1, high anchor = 55.8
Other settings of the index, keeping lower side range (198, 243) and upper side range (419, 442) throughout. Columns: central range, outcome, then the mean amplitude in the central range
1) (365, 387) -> 4.4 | 53.6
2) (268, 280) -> 1.3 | 76.4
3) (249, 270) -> 2.2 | 79.4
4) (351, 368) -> 4.3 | 52.4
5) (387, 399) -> 1.3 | 57.3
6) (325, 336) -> 3.9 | 49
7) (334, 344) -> 3.4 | 48.5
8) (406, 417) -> 1.0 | 55.2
